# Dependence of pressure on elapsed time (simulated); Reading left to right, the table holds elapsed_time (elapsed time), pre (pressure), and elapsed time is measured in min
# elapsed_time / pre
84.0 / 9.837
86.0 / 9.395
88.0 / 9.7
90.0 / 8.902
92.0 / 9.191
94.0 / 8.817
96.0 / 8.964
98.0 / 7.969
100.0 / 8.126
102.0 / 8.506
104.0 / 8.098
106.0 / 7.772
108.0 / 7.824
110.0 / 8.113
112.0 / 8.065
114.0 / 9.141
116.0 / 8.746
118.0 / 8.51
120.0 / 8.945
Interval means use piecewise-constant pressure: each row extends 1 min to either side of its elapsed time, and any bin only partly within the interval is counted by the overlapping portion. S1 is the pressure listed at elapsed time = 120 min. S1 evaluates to 8.945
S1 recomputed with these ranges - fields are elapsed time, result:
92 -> 9.191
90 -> 8.902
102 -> 8.506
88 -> 9.7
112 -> 8.065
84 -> 9.837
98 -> 7.969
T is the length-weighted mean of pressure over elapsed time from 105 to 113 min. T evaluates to 7.94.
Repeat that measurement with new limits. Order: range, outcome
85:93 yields 9.3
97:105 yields 8.17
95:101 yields 8.35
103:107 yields 7.94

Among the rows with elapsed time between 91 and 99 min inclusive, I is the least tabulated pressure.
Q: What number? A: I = 7.969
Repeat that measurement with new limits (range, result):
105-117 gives 7.772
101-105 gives 8.098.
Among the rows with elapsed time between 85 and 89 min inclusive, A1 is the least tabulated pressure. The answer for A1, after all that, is 9.395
